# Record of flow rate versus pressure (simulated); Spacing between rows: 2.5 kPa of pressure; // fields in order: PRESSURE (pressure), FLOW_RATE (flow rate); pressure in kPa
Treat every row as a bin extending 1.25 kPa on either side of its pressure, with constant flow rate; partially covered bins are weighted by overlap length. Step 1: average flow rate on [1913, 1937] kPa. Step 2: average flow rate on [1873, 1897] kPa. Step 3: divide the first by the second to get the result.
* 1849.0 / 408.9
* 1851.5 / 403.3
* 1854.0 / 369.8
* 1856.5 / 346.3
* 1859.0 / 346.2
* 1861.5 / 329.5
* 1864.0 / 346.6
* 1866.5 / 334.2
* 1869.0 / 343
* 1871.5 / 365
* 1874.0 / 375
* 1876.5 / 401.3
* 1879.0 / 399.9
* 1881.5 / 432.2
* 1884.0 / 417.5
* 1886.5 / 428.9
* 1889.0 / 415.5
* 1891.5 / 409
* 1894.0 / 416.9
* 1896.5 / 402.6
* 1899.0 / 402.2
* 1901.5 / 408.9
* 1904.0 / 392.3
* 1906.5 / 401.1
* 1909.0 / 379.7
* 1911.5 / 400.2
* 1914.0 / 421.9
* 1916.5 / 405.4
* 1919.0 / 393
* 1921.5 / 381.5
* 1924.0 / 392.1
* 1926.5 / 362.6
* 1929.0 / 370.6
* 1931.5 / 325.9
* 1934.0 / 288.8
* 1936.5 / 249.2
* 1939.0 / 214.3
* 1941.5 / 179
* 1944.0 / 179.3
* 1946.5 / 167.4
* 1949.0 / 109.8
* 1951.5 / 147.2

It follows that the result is 0.9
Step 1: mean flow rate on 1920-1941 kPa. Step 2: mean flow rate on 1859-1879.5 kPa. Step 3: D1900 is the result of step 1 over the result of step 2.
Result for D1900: 0.89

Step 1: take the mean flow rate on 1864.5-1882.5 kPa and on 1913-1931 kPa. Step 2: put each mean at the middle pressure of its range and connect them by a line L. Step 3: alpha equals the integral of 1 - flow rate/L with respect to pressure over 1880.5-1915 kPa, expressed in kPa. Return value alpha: -2.5 kPa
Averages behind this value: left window 377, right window 386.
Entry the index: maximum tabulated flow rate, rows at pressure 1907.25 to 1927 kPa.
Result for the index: 421.9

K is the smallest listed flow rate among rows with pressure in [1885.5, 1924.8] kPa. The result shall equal 379.7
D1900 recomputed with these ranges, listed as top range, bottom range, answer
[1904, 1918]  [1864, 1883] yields 1.06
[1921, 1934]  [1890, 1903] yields 0.88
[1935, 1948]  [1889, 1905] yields 0.49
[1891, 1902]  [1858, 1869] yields 1.20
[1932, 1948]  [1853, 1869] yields 0.63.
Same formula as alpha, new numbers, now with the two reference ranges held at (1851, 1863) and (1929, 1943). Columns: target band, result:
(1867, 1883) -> -2.4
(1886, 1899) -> -4.1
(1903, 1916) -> -4.8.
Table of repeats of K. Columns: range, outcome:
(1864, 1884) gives 334.2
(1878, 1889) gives 399.9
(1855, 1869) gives 329.5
